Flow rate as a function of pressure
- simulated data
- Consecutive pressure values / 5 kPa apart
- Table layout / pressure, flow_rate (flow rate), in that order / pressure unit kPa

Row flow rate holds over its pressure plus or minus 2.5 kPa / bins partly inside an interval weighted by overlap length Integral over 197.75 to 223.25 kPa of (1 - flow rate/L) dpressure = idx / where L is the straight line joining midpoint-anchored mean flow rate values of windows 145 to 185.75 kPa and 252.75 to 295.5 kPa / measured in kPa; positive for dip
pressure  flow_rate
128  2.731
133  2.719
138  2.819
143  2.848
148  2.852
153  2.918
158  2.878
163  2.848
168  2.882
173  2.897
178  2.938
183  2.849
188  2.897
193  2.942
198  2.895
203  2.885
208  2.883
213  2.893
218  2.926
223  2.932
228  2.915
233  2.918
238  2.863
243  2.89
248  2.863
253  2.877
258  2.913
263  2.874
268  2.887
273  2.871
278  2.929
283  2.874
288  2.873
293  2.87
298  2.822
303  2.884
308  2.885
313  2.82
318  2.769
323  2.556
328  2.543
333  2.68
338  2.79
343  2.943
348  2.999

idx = -0.1 kPa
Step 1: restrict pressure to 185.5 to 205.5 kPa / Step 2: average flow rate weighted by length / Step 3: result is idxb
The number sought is 2.9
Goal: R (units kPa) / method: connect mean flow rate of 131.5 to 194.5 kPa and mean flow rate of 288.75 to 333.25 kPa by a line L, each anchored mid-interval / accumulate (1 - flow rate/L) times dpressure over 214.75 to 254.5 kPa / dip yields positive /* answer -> -1.1 kPa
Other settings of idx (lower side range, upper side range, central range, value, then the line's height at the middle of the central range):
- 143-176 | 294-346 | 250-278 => -0.8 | 2.81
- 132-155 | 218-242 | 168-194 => -0.3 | 2.87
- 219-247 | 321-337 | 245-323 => -3.1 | 2.75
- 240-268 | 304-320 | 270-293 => -0.2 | 2.86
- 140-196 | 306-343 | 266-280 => -0.6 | 2.78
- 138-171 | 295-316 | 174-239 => -0.9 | 2.86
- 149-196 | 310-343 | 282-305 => -0.9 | 2.75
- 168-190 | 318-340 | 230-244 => -0.5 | 2.8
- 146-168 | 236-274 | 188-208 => -0.2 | 2.88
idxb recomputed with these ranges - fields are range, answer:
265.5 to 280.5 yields 2.9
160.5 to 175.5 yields 2.88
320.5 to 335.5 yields 2.59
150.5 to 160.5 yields 2.9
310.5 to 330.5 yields 2.67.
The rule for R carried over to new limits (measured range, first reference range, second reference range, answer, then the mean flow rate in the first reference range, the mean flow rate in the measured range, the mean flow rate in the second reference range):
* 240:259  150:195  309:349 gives -0.4 kPa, 2.89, 2.88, 2.76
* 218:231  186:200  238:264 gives -0.1 kPa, 2.91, 2.92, 2.88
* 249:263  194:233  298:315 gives 0.0 kPa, 2.91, 2.89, 2.86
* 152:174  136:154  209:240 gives -0.1 kPa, 2.86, 2.88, 2.91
